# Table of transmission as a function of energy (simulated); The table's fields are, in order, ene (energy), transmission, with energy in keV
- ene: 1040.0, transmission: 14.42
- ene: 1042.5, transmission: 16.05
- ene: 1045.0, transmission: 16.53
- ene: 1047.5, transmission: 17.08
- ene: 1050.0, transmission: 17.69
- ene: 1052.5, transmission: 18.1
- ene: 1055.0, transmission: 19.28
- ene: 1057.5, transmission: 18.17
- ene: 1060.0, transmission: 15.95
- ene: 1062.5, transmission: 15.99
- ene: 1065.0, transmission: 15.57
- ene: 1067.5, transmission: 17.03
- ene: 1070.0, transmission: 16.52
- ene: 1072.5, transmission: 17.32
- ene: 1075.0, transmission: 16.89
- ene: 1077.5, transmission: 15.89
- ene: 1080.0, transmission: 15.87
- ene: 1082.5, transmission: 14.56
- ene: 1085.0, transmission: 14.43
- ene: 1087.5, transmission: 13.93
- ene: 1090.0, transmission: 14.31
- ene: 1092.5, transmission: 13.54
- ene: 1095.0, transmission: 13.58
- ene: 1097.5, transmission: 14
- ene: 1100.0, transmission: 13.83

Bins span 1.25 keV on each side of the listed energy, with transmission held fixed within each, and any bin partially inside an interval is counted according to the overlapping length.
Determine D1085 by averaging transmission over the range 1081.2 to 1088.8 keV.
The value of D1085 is 14.3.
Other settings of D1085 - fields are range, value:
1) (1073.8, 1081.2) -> 16.2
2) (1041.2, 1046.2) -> 16.3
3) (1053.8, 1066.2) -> 17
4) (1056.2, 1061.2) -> 17.1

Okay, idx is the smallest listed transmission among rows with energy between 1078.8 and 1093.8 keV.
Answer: 13.54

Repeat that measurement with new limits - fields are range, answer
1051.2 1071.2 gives 15.57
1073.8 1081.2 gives 15.87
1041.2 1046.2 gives 16.05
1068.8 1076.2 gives 16.52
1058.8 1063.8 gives 15.95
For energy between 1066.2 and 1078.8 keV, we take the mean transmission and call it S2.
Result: 16.7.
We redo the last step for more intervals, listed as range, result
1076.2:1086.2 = 15.2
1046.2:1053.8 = 17.6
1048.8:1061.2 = 17.8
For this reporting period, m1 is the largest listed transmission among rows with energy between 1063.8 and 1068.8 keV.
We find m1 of 17.03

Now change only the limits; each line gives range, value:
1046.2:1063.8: 19.28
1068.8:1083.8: 17.32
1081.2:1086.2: 14.56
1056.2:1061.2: 18.17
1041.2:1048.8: 17.08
